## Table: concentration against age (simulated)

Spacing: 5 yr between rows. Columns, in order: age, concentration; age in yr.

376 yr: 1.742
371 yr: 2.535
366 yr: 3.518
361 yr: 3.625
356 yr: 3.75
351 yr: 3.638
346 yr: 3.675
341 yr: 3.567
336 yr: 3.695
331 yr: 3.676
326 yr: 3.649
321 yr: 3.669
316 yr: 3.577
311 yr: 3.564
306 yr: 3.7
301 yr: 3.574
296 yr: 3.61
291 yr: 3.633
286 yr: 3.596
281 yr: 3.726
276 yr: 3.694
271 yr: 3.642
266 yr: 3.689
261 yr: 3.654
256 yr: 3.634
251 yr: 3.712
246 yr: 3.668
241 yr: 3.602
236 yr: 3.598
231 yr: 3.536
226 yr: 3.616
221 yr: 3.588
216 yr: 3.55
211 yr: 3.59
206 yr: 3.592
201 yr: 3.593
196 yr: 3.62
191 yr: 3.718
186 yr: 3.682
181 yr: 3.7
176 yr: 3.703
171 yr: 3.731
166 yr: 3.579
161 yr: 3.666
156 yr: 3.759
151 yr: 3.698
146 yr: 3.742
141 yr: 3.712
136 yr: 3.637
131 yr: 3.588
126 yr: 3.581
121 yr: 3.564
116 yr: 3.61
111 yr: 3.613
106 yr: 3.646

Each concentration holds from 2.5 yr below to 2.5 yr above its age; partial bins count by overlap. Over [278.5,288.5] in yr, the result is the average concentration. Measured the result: 3.66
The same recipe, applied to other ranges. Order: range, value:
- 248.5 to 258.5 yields 3.67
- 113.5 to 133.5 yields 3.59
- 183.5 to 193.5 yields 3.7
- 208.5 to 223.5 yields 3.58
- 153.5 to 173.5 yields 3.68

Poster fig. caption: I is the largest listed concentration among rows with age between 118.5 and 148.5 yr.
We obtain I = 3.742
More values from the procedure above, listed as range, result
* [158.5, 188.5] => 3.731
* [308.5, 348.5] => 3.695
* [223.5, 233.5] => 3.616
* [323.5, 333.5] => 3.676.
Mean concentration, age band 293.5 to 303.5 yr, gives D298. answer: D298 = 3.59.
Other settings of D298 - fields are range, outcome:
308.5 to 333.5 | 3.63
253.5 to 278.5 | 3.66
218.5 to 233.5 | 3.58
